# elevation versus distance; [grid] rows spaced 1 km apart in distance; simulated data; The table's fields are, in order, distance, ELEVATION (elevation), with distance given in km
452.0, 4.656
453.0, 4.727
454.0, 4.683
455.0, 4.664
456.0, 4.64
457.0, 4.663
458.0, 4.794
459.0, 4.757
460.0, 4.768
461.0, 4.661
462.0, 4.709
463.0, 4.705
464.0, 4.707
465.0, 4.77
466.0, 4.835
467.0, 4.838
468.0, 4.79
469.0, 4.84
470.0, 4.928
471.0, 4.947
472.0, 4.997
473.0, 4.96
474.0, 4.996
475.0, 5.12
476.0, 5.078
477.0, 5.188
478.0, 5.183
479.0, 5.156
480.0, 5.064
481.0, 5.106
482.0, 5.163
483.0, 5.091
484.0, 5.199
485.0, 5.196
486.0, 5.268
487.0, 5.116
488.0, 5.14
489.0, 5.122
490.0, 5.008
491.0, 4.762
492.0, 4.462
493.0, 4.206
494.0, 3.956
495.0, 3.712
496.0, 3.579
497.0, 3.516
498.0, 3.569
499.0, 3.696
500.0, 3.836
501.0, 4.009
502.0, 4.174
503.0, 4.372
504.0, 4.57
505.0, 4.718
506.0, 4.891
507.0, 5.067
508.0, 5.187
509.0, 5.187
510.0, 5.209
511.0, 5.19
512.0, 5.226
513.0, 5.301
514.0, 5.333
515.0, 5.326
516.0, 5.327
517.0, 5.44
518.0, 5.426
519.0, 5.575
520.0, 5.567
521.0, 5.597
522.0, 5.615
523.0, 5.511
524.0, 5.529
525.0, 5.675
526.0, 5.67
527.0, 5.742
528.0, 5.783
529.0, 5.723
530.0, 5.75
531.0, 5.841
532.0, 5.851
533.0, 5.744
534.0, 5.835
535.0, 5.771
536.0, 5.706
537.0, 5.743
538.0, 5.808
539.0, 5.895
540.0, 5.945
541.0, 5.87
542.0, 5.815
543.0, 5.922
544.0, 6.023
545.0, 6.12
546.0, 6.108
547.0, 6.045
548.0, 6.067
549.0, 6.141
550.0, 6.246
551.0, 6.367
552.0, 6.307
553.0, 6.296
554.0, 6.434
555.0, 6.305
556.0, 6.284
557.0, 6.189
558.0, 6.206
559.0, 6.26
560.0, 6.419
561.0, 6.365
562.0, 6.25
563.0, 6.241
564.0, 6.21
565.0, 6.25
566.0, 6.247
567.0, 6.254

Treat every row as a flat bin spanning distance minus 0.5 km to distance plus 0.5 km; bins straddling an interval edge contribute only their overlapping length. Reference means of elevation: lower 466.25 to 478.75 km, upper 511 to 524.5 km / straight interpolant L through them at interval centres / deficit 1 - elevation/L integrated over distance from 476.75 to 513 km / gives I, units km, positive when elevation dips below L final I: 3.5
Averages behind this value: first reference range 4.99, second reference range 5.43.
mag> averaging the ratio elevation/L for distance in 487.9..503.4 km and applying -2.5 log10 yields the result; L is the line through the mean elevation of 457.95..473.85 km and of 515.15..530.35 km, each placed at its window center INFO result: 0.24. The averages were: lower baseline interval 4.82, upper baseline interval 5.59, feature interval 4.17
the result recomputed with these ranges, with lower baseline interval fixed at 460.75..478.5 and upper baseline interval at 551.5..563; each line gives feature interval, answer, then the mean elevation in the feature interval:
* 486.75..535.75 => 0.11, 5.03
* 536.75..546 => 0.02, 5.92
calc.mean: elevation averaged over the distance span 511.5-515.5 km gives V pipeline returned 5.3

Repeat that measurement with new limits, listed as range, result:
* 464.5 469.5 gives 4.81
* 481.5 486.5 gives 5.18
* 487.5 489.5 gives 5.13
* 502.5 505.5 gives 4.55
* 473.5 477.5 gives 5.1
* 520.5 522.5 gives 5.61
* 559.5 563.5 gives 6.32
